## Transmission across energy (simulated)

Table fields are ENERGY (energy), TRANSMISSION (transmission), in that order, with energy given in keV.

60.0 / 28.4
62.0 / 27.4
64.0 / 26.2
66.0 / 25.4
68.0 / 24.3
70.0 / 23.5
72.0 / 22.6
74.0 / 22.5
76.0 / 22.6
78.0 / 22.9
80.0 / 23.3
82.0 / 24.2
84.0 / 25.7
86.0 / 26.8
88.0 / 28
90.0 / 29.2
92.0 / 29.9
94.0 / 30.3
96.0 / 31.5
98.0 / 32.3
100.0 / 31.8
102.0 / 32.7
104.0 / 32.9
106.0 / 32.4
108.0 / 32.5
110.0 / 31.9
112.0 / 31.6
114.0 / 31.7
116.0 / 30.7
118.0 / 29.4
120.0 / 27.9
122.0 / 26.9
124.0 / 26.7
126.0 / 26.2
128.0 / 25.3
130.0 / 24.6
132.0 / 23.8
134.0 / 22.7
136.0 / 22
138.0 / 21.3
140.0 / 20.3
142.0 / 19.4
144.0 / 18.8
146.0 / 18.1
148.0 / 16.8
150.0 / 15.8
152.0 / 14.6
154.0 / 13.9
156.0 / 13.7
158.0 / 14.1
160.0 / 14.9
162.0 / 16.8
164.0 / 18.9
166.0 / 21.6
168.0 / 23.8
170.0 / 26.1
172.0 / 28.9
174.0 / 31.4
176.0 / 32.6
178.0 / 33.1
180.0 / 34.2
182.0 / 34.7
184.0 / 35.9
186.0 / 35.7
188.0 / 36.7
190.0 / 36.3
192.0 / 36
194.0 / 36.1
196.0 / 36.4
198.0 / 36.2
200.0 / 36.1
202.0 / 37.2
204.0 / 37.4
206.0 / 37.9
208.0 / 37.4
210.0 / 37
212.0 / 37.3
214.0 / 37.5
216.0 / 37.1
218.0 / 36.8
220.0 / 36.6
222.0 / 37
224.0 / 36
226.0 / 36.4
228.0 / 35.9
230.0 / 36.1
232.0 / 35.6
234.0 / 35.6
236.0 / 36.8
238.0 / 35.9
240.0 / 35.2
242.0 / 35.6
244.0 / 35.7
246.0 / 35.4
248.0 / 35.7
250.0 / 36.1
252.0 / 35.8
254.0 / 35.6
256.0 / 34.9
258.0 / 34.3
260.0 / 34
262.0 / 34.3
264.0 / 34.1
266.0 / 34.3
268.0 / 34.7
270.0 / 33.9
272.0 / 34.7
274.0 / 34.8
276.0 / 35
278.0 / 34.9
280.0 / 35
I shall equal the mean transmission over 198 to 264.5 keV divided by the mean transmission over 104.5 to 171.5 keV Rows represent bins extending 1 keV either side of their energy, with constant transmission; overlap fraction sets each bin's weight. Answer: 1.57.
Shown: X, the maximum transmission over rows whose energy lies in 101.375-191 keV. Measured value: 36.7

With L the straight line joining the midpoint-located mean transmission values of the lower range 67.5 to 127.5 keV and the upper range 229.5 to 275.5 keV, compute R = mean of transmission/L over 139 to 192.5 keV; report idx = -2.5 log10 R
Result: 0.27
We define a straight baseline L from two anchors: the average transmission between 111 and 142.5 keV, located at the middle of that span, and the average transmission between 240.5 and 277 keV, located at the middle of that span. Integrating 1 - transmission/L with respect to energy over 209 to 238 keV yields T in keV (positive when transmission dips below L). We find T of -3.6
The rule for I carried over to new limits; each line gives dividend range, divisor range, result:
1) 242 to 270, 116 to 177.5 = 1.58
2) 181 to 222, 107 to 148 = 1.44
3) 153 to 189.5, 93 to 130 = 0.87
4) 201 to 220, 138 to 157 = 2.18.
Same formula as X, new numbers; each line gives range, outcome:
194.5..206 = 37.9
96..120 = 32.9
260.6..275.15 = 34.8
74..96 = 31.5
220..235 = 37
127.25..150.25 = 25.3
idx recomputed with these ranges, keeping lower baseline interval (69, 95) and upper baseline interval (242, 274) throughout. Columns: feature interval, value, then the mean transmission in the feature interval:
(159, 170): 0.45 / 19.8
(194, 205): -0.15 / 36.6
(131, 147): 0.34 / 20.8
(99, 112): -0.20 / 32.3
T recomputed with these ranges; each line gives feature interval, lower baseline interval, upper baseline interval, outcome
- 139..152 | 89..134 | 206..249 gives 5.60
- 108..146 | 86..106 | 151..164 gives -4.34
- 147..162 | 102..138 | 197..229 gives 7.84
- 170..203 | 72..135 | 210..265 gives -1.70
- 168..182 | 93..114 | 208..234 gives 1.61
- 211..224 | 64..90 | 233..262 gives -1.34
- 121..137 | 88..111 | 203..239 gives 3.87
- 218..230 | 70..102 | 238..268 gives -0.97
